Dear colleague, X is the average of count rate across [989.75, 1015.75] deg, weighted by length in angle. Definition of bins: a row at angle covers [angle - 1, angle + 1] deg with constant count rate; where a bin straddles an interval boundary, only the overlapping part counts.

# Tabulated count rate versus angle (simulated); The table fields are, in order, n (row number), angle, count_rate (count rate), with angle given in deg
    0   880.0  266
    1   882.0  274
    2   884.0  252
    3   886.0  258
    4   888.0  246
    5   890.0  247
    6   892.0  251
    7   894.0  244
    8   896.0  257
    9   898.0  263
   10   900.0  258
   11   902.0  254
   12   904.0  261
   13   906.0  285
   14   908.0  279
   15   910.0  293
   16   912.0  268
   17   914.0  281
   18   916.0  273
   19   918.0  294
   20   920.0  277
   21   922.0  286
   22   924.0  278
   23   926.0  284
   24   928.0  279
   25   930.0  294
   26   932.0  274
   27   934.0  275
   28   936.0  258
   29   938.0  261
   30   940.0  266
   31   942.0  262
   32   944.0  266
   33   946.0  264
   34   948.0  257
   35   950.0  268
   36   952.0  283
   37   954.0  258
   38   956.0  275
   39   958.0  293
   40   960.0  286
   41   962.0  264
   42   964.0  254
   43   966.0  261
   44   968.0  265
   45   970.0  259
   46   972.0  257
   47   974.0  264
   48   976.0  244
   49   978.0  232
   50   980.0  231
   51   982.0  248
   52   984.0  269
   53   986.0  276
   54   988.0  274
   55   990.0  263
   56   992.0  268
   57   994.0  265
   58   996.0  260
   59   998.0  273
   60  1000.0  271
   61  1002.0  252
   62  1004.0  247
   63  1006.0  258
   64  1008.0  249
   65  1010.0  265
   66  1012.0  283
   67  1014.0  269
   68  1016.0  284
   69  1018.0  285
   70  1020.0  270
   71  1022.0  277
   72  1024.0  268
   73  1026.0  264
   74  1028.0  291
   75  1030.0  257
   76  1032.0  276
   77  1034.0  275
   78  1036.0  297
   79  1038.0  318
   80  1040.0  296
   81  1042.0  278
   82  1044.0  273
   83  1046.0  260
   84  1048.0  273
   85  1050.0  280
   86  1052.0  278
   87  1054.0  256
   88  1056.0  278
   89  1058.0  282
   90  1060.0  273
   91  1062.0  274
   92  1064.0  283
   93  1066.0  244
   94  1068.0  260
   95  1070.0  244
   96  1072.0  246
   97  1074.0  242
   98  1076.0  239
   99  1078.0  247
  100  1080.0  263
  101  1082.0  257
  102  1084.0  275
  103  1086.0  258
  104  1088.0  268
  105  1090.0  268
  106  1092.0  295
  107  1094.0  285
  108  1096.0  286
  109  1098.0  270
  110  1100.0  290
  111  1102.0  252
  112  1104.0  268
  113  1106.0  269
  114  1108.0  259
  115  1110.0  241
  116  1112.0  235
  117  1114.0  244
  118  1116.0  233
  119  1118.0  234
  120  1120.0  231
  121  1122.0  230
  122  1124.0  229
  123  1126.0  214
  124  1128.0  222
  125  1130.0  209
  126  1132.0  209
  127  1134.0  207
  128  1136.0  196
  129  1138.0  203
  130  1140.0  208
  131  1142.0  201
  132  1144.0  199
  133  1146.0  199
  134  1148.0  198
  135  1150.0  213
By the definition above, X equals 264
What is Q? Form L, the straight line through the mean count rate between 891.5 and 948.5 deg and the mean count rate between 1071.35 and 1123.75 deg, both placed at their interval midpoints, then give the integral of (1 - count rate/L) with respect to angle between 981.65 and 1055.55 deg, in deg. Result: -2.5 deg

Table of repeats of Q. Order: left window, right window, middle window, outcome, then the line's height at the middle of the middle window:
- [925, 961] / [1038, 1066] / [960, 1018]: 2.58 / 274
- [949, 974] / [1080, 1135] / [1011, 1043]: -2.52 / 260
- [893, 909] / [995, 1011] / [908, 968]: -2.76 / 261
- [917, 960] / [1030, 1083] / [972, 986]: 1.11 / 272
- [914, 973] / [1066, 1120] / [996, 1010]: 0.38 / 266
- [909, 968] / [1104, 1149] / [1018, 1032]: -1.26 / 250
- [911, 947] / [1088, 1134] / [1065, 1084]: 0.23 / 254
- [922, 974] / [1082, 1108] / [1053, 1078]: 1.14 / 272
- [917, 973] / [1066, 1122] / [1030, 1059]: -1.93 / 262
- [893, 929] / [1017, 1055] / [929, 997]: 2.55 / 275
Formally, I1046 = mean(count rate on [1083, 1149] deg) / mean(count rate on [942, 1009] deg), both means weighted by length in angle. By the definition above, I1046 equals 0.91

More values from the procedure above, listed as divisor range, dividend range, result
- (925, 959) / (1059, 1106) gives 0.97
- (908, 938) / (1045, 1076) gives 0.95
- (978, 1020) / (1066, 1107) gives 1.00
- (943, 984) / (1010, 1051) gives 1.06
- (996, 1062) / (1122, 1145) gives 0.77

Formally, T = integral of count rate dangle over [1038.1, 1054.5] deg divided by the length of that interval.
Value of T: 277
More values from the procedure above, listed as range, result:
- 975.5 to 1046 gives 269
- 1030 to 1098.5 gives 270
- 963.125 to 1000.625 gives 260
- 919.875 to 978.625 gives 268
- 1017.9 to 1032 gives 273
